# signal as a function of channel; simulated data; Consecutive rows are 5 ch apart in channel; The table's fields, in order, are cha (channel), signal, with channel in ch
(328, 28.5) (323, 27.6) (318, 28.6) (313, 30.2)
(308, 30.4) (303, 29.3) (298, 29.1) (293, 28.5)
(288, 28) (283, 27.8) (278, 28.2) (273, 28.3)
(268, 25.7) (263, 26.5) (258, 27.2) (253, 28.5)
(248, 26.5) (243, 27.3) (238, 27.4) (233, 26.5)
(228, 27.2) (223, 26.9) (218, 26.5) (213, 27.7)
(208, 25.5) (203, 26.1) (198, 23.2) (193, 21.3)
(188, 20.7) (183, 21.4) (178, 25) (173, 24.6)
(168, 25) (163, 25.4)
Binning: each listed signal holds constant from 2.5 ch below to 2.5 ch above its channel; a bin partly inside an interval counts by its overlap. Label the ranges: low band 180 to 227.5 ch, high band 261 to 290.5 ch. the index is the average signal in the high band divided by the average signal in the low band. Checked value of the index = 1.12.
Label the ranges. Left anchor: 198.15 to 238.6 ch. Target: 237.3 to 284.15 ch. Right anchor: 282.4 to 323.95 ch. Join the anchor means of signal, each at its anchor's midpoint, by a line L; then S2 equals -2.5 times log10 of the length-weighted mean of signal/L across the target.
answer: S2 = 0.01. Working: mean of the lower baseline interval 26.5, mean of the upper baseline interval 28.9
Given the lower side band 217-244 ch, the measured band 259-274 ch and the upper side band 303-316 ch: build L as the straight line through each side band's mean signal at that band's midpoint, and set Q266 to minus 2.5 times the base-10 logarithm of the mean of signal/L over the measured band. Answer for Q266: 0.07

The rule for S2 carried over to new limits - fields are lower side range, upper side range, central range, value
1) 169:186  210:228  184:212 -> 0.08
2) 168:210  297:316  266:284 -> 0.02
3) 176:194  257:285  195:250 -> -0.09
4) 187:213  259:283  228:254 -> -0.05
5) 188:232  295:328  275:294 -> 0.00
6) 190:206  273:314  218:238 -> -0.07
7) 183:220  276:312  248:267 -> -0.01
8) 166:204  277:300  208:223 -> -0.09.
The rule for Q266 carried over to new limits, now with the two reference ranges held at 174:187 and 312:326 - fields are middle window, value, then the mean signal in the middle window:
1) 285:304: -0.04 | 28.7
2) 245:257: -0.06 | 27.5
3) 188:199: 0.09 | 21.8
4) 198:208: -0.05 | 25.2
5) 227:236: -0.07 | 26.8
